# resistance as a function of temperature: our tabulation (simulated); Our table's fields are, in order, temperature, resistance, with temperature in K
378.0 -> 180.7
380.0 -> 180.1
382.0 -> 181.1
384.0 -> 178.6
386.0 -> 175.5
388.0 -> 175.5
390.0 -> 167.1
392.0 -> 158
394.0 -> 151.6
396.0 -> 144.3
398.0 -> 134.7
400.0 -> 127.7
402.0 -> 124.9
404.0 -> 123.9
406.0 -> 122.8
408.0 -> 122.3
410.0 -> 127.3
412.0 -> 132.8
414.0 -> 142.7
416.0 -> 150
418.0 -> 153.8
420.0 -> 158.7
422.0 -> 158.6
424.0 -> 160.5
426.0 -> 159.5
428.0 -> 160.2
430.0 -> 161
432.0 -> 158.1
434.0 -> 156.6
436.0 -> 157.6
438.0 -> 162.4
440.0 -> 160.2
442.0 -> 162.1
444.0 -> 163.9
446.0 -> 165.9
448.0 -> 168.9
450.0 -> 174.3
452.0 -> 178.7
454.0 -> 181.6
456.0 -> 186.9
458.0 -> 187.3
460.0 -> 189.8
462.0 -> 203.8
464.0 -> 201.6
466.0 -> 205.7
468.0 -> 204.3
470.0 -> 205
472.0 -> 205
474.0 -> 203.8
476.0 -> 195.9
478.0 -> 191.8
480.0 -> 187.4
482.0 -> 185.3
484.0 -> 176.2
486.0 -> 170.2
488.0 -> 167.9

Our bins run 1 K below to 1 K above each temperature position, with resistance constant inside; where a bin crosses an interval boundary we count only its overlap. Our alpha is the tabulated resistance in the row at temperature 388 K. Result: 175.5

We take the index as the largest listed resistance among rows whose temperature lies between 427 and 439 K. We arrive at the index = 162.4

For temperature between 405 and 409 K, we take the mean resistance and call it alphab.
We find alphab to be 123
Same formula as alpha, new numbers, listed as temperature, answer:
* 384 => 178.6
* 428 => 160.2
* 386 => 175.5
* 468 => 204.3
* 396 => 144.3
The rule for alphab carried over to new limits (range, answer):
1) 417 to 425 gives 158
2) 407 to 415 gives 131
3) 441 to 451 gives 167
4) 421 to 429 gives 160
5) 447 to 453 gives 174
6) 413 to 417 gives 146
